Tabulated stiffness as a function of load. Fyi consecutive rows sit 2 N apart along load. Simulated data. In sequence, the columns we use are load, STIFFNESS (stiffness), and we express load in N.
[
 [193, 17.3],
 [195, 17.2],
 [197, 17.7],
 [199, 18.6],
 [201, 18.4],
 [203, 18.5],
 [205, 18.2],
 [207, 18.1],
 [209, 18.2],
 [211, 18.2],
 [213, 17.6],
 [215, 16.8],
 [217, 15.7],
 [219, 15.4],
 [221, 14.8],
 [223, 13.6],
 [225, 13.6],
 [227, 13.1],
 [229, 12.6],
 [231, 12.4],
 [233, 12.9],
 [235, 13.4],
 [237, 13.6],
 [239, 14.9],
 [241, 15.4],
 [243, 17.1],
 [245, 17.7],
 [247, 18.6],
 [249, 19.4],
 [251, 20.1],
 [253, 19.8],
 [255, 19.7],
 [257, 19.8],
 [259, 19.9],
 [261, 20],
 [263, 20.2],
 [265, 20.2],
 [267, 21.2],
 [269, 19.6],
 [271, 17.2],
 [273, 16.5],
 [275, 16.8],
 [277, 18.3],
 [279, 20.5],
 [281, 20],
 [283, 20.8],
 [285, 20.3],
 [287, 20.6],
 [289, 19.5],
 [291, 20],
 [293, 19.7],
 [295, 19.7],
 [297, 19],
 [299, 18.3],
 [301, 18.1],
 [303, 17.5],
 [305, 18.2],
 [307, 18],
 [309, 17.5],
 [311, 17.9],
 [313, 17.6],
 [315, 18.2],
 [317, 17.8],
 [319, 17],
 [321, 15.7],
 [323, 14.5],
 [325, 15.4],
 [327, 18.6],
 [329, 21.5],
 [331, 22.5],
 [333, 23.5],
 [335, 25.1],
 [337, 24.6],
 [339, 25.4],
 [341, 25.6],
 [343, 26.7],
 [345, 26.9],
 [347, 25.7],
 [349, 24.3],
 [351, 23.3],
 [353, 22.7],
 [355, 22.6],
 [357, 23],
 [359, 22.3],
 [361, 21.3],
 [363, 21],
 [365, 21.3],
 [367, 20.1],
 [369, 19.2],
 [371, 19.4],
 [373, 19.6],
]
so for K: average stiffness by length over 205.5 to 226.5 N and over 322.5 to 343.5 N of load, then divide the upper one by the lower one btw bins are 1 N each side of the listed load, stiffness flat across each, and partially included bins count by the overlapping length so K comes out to 1.37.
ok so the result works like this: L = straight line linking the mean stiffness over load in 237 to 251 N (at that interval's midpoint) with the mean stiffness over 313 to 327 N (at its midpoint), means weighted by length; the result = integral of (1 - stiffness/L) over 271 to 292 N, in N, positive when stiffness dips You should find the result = -2.89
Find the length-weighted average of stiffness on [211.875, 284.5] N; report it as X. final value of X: 17.2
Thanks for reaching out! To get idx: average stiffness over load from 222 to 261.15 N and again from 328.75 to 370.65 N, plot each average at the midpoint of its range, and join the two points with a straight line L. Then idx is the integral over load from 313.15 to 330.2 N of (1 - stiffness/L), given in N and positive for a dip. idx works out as 3.2 N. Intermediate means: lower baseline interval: 16.3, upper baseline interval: 23.2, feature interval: 17.4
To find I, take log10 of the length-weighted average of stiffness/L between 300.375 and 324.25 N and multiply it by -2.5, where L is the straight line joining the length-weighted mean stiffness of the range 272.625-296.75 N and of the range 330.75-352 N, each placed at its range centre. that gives 0.27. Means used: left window 19.5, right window 25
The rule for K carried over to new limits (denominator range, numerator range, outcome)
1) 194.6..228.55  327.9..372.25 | 1.39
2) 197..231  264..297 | 1.19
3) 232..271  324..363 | 1.28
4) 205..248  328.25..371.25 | 1.50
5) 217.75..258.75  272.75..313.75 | 1.18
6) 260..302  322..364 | 1.17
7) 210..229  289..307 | 1.23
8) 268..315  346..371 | 1.18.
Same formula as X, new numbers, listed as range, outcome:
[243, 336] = 19.1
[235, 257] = 17.5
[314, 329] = 17.1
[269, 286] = 18.8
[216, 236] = 13.8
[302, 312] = 17.8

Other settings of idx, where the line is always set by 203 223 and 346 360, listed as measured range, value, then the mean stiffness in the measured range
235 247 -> 1.6 N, 15.8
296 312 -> 2.3 N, 18.1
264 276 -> 0.6 N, 18.6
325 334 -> 0.6 N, 20.8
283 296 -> 0.3 N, 20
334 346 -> -1.5 N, 25.7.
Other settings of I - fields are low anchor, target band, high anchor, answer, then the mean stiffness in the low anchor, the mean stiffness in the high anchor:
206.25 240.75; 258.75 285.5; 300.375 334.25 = -0.16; 15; 18.3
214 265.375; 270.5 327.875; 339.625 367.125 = 0.10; 16.5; 23.5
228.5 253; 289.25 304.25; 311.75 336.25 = -0.06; 15.9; 19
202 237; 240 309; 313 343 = -0.06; 15.4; 20.5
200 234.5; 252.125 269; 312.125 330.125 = -0.22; 15.7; 17.4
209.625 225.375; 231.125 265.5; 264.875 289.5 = 0.00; 15.9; 19.3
